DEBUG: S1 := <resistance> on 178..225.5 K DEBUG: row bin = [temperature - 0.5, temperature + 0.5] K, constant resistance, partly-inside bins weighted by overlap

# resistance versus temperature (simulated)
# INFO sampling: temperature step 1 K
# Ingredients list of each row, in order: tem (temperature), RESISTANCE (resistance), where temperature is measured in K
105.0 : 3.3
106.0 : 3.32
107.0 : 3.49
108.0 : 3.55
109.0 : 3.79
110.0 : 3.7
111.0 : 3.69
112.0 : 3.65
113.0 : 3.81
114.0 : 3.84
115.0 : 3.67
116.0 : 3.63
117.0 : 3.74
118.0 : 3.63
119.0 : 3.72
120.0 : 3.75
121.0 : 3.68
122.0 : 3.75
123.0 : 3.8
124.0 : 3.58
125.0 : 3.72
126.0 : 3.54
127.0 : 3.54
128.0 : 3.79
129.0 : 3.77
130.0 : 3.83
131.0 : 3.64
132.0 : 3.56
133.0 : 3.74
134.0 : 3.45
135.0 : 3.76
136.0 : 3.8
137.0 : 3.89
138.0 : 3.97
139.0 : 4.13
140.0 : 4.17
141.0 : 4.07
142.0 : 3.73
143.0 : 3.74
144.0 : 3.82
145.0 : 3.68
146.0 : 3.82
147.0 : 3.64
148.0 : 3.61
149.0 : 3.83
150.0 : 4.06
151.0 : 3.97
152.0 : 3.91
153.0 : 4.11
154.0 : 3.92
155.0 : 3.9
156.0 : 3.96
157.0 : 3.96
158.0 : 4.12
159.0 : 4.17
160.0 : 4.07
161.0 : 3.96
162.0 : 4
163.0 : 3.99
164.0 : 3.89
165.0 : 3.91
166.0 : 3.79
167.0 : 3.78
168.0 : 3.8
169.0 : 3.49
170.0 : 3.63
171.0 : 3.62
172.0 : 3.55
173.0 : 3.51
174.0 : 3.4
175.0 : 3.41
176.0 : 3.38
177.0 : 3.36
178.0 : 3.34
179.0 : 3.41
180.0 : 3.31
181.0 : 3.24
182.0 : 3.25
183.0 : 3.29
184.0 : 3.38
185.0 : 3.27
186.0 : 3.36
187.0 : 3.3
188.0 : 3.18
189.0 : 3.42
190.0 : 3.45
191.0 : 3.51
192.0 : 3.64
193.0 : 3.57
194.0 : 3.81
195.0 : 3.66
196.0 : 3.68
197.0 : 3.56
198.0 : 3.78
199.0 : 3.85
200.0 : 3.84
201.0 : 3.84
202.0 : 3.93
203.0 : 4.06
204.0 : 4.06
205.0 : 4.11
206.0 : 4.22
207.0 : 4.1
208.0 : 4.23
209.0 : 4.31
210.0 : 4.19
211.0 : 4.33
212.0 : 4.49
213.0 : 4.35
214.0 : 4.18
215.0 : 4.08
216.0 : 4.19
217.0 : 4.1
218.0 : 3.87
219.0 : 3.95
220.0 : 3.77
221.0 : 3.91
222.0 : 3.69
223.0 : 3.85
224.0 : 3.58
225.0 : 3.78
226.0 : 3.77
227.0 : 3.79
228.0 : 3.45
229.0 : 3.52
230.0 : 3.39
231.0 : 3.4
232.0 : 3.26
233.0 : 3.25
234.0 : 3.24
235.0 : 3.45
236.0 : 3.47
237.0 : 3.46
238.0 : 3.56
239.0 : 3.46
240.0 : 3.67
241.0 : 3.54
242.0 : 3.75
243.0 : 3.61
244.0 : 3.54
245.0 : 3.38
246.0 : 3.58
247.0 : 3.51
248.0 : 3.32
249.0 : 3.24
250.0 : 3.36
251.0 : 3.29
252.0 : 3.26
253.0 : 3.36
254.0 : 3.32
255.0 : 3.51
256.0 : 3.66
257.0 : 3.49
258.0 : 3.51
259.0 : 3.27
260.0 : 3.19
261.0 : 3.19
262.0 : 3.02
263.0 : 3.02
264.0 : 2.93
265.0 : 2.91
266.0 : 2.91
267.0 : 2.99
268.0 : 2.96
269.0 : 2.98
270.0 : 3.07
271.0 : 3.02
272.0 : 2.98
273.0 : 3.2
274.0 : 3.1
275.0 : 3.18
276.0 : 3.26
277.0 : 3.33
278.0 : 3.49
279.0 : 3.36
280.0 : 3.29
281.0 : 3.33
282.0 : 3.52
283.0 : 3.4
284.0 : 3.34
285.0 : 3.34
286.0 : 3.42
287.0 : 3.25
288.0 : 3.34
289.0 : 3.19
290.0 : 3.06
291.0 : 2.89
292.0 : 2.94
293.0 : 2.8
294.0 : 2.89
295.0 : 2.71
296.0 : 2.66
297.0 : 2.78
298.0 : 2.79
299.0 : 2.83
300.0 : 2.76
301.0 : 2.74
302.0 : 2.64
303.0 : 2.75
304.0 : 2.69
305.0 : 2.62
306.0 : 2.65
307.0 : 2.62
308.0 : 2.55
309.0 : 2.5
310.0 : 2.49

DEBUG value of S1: 3.78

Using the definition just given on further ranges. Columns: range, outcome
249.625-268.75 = 3.21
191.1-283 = 3.56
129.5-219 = 3.79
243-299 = 3.19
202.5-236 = 3.87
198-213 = 4.11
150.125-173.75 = 3.87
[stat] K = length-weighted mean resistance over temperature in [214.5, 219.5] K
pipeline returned 4.04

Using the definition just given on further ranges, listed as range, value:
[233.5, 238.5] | 3.44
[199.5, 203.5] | 3.92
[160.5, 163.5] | 3.98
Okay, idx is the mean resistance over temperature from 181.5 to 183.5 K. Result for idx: 3.27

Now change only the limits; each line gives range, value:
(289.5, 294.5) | 2.92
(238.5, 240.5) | 3.56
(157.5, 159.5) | 4.14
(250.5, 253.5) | 3.3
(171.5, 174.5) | 3.49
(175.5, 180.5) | 3.36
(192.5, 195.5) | 3.68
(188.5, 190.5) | 3.44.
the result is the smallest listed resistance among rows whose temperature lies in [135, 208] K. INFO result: 3.18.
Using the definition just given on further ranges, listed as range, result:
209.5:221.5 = 3.77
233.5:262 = 3.02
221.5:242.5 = 3.24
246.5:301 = 2.66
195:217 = 3.56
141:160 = 3.61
